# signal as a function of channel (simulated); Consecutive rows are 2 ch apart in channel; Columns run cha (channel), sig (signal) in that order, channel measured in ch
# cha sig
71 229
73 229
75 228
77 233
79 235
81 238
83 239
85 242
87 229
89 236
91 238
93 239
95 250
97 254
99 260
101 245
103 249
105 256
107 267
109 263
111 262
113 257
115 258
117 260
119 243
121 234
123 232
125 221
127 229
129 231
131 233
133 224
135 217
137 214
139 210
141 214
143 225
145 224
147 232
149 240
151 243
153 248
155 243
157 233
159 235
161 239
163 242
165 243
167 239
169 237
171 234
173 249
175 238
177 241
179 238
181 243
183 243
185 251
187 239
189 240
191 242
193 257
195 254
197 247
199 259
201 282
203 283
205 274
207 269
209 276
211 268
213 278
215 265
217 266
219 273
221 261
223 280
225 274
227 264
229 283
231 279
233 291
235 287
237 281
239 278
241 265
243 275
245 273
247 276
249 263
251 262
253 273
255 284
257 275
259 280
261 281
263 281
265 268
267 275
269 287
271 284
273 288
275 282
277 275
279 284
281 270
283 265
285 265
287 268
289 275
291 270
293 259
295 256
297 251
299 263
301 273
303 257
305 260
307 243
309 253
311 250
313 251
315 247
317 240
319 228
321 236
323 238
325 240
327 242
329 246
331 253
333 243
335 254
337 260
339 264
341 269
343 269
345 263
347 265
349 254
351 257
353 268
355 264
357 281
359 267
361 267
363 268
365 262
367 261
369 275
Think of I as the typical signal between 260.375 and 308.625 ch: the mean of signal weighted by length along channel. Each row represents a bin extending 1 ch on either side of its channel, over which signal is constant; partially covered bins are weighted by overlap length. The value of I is 270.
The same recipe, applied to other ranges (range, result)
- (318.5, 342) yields 248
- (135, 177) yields 234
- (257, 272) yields 279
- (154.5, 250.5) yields 259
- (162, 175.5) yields 240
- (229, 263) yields 277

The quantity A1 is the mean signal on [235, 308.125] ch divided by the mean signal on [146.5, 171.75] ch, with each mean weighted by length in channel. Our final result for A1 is 1.13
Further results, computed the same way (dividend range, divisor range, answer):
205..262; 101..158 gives 1.15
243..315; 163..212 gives 1.07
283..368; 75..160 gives 1.08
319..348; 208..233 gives 0.92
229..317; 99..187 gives 1.13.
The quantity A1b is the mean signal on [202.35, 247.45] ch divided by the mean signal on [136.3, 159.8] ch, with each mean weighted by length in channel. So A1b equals 1.19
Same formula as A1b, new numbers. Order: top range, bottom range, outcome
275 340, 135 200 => 1.07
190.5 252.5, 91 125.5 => 1.08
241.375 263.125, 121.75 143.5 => 1.23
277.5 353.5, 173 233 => 0.98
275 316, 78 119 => 1.05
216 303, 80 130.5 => 1.12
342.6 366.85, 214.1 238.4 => 0.96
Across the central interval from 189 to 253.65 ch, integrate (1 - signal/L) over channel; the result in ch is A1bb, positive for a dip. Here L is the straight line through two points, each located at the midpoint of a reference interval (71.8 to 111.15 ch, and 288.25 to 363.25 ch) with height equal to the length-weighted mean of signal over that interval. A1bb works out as -5.0 ch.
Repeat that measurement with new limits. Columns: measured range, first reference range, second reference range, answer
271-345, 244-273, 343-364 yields 3.38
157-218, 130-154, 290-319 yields -4.50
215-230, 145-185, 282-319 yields -1.45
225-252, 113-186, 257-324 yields -2.30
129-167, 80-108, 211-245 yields 3.88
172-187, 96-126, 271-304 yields 0.87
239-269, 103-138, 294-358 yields -2.93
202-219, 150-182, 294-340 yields -2.05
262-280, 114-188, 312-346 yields -2.60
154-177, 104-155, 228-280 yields 0.92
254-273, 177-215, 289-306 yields -1.41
